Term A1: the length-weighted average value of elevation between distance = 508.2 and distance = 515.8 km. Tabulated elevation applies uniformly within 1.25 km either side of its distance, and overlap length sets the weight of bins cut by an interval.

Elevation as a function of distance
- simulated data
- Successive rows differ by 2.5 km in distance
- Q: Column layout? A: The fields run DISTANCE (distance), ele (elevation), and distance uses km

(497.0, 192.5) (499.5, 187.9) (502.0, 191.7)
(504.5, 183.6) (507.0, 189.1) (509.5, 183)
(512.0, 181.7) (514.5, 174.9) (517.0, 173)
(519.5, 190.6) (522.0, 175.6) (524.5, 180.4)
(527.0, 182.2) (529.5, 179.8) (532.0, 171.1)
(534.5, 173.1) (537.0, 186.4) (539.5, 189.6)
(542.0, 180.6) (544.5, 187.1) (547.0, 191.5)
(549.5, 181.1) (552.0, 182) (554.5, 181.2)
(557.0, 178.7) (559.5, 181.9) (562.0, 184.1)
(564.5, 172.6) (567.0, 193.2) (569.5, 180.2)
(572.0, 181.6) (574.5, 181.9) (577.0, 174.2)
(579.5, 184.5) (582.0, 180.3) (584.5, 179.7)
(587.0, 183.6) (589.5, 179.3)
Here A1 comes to 180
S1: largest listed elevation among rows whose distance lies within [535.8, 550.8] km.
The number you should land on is 191.5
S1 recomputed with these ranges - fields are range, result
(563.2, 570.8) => 193.2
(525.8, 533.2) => 182.2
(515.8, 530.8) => 190.6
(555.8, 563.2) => 184.1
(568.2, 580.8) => 184.5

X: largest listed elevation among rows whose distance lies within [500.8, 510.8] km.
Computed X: 191.7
